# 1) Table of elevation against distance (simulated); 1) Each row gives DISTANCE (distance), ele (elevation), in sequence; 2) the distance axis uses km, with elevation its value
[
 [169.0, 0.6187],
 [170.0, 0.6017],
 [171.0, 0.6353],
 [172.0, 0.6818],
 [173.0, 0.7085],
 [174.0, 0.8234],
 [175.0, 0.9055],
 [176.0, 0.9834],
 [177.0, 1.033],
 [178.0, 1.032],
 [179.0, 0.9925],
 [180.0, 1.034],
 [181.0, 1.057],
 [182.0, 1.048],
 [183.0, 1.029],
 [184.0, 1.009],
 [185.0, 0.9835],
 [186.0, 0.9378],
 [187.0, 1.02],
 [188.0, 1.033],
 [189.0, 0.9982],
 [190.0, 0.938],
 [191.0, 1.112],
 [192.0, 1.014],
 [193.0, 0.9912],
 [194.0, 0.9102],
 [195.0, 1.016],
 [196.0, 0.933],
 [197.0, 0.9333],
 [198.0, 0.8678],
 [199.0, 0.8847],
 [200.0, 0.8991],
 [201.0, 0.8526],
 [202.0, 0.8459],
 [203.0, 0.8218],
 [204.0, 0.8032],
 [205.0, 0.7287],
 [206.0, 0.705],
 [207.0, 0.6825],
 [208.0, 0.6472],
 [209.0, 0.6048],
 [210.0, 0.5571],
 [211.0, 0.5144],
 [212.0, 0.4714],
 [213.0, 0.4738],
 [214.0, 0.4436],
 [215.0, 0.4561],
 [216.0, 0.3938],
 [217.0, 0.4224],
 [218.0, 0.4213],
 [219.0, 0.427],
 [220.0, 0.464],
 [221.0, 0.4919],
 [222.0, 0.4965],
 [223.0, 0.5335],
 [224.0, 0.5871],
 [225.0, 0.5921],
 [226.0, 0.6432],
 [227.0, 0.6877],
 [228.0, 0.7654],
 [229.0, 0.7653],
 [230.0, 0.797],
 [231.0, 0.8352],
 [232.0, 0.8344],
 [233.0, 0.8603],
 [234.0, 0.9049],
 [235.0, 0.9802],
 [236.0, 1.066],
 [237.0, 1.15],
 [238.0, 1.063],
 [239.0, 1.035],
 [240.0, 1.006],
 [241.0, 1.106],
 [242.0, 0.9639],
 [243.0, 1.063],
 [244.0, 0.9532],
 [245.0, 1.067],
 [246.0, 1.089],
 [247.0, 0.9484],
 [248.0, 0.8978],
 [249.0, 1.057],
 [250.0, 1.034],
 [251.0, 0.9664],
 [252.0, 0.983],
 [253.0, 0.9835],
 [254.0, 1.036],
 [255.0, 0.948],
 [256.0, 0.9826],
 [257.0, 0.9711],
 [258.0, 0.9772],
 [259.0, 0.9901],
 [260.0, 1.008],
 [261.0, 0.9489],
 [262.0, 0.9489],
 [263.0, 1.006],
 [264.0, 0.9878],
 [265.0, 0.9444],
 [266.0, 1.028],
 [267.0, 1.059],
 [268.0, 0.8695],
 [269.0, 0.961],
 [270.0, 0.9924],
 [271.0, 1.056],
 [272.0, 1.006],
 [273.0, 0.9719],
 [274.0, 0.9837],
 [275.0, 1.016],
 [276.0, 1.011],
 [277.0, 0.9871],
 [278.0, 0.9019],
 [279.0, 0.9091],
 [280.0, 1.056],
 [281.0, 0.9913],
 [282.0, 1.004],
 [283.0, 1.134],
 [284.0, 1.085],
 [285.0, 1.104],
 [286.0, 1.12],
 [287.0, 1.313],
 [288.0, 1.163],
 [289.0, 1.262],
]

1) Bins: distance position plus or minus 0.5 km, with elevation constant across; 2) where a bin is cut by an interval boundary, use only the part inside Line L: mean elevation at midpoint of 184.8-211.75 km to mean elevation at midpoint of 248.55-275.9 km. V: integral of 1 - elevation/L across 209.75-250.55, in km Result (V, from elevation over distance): 7.2 km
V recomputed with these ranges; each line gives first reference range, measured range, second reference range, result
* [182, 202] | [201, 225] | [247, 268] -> 9.9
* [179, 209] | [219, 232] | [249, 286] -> 4.3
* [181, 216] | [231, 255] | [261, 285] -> -1.8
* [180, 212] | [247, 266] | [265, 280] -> -0.4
